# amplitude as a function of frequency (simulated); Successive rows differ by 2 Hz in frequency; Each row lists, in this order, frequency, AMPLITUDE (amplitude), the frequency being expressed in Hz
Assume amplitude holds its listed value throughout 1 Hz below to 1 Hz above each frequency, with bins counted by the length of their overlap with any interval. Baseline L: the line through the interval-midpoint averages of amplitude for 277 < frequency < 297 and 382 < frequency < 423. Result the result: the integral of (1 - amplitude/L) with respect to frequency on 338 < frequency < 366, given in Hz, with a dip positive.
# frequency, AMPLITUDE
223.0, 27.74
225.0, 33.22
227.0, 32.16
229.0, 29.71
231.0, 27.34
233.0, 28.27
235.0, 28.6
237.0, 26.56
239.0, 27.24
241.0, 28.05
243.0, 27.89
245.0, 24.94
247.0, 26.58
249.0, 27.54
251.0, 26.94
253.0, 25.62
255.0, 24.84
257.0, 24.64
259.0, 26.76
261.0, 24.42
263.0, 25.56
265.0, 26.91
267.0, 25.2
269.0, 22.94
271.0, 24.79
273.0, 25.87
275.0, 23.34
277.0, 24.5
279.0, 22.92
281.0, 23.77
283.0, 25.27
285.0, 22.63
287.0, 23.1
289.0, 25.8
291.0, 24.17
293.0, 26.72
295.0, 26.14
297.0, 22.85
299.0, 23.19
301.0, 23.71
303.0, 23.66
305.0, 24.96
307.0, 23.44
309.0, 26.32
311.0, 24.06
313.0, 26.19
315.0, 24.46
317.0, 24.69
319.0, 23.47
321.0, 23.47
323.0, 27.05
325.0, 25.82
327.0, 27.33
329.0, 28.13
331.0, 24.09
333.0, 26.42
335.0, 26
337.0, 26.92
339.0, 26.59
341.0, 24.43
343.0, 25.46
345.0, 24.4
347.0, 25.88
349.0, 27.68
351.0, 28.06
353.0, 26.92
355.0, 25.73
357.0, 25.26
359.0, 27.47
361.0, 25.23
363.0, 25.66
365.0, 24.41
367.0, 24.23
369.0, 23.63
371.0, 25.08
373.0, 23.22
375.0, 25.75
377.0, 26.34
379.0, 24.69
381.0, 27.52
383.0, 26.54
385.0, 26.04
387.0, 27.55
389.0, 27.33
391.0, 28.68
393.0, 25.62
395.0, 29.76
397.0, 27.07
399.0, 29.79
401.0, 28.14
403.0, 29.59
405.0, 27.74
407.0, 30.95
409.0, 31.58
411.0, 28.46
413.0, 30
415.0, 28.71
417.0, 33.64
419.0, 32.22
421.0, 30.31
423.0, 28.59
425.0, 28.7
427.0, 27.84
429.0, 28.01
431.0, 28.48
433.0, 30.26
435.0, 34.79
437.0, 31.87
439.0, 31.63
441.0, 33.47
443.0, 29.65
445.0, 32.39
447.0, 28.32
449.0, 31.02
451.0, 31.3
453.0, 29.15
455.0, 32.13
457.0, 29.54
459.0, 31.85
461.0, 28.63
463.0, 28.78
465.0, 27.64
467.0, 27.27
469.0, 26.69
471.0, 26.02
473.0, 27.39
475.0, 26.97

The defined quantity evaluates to 1.1 Hz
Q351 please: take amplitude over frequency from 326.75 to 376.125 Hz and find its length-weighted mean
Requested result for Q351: 25.7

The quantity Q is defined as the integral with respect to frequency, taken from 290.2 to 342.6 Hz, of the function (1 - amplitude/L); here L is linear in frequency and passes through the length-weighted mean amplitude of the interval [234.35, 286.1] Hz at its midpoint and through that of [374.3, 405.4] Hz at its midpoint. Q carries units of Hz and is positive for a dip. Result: 2.3 Hz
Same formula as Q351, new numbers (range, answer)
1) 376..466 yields 29.4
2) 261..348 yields 24.9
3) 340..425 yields 27.3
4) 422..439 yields 29.9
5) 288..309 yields 24.6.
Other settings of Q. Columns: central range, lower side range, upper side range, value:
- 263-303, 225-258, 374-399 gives 4.3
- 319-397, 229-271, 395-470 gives 6.6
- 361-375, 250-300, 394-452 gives 1.8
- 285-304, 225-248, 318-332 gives 1.6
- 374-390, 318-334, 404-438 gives 1.0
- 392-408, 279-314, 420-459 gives 0.1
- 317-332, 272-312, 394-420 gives 0.2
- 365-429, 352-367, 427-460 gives 0.3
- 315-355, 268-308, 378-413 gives 0.0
